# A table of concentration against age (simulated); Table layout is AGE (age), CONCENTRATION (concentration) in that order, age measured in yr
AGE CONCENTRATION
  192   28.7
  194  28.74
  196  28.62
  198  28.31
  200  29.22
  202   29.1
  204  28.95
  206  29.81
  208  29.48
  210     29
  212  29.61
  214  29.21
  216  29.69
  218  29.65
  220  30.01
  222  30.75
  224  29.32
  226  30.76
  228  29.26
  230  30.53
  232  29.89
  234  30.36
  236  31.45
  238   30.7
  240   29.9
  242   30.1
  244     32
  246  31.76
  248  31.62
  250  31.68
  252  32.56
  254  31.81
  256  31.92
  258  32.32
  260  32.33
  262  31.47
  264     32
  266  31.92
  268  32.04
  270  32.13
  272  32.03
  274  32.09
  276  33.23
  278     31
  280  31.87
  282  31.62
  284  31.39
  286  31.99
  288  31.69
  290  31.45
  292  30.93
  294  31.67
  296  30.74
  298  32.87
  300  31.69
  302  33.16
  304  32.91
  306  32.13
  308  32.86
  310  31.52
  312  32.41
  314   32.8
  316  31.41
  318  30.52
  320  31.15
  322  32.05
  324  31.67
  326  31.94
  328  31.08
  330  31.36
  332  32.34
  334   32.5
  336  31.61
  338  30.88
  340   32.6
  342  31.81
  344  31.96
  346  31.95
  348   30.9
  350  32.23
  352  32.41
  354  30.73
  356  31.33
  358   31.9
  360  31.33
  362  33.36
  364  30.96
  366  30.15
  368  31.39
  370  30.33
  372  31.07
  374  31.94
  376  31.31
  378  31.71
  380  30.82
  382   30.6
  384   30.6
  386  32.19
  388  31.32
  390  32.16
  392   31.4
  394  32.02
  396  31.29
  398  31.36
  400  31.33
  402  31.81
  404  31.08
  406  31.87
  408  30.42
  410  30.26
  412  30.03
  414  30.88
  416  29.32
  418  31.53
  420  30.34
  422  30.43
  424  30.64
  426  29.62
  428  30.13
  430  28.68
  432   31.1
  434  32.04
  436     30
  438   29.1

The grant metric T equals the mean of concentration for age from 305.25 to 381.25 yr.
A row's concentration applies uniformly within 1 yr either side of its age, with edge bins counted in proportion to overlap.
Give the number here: 31.6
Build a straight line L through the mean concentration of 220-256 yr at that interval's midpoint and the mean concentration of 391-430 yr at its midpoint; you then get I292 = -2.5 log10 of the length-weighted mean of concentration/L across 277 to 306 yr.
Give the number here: -0.03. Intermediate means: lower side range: 30.9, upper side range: 30.8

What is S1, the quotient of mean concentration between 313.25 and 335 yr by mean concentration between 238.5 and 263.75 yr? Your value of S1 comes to 1.00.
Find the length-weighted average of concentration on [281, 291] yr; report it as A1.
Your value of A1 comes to 31.6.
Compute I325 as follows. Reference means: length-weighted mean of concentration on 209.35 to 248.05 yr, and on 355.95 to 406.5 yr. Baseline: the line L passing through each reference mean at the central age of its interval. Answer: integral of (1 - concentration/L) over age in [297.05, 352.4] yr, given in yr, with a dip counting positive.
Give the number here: -1.7 yr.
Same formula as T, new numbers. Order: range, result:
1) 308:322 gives 31.8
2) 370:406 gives 31.4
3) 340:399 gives 31.5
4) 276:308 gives 31.9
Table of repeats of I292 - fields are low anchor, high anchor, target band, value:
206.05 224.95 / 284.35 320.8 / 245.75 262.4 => -0.05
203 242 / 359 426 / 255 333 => -0.05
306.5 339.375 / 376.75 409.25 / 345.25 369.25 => 0.00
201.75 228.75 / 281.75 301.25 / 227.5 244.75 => -0.01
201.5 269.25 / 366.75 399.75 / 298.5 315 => -0.05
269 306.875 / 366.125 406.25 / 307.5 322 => 0.00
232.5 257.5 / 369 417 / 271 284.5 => -0.02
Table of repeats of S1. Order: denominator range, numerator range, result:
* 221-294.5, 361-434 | 0.99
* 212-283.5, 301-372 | 1.02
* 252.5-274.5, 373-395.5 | 0.98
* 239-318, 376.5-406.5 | 0.99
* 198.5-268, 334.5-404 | 1.03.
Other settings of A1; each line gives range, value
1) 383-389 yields 31.4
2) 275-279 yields 32.1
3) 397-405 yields 31.4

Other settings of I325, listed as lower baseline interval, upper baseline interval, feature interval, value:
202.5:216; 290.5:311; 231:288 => -1.46 yr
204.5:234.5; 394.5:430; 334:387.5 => -1.82 yr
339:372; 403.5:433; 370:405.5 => -0.48 yr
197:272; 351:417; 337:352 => -0.35 yr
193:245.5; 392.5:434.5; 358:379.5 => -0.58 yr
